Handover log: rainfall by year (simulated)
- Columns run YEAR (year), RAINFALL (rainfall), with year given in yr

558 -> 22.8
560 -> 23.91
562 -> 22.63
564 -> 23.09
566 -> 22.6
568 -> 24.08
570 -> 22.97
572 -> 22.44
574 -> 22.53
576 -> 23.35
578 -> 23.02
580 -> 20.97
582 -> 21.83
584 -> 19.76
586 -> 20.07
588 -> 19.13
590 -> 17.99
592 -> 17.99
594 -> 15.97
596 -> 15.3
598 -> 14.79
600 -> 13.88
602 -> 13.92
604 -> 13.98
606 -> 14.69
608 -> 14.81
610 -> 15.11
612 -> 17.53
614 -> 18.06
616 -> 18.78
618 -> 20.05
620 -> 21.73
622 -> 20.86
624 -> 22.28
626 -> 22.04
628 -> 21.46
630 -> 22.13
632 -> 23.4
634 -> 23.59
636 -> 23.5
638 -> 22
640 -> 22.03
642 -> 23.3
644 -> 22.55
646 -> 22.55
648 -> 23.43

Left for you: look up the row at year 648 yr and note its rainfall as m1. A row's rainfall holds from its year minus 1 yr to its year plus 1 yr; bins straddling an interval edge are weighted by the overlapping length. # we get 23.43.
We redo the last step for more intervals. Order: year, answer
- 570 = 22.97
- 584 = 19.76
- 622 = 20.86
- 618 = 20.05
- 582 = 21.83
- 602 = 13.92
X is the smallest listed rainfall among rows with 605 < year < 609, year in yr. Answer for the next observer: 14.69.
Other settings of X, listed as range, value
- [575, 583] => 20.97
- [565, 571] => 22.6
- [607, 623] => 14.81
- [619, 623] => 20.86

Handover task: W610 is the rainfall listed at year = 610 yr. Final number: 15.11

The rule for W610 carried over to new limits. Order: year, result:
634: 23.59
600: 13.88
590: 17.99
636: 23.5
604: 13.98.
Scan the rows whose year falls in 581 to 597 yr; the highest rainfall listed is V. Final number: 21.83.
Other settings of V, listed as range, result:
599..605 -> 13.98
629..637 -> 23.59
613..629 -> 22.28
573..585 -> 23.35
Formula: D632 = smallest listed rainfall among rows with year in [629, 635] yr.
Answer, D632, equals 22.13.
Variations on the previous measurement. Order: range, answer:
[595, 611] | 13.88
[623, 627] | 22.04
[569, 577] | 22.44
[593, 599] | 14.79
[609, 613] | 15.11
